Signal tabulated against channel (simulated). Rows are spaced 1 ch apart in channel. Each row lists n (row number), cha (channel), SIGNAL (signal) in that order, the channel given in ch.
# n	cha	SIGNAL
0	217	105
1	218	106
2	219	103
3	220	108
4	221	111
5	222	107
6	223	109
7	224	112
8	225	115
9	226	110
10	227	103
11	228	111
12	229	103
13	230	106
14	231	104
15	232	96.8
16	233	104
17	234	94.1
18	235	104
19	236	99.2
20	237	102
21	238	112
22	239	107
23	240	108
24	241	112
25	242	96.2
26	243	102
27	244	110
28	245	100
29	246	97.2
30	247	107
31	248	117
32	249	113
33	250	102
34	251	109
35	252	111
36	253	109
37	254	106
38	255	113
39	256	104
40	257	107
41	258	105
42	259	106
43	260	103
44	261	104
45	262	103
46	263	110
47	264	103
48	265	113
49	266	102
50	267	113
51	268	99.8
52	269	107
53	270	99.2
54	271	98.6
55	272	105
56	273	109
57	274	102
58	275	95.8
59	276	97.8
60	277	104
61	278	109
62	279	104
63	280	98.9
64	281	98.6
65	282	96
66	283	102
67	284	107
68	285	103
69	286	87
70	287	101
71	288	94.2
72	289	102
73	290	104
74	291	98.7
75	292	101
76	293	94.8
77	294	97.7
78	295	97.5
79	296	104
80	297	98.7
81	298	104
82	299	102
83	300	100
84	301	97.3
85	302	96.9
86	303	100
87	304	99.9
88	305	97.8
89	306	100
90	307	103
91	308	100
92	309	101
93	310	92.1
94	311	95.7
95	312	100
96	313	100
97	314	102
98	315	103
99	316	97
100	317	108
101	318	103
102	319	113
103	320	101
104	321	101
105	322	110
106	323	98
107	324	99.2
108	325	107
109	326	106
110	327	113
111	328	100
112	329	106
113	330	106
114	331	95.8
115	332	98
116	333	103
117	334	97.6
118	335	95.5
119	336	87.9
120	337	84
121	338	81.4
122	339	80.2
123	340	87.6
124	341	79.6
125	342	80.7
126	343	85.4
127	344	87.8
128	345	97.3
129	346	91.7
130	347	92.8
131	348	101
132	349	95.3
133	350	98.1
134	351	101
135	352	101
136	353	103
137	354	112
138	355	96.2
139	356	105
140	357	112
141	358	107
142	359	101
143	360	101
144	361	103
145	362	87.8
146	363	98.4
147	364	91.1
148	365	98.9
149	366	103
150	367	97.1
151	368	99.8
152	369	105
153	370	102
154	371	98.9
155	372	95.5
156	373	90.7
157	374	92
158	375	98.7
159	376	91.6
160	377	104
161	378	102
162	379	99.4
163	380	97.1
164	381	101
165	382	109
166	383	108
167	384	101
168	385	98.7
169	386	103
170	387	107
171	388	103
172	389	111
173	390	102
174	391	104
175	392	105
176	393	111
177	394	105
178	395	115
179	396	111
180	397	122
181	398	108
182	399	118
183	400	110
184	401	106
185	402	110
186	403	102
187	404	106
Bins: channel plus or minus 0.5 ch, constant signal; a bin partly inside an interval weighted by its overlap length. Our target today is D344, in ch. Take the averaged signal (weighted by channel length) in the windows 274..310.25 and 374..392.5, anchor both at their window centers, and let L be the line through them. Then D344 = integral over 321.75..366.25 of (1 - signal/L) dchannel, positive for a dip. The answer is 1.7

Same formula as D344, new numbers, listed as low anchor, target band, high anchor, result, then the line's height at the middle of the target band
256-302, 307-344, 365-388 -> 1.3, 101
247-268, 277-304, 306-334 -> 1.2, 105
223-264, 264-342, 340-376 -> 1.2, 101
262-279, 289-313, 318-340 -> 0.5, 102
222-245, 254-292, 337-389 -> 0.0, 103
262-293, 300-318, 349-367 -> 0.3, 102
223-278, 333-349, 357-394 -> 2.0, 102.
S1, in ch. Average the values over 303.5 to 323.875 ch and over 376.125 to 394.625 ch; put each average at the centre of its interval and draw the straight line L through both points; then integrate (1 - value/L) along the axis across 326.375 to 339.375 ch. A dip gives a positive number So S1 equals 0.72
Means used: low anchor 101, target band 96.3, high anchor 104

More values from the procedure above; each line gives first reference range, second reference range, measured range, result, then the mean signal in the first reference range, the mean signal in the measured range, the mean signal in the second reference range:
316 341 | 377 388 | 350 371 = 0.0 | 98.8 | 101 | 103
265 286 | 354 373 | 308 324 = 0.0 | 102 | 102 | 100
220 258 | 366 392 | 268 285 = 0.5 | 106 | 102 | 101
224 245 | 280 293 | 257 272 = -0.5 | 105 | 105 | 99.3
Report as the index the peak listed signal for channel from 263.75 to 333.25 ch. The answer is 113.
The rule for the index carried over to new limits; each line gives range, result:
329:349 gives 106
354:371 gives 112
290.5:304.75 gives 104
